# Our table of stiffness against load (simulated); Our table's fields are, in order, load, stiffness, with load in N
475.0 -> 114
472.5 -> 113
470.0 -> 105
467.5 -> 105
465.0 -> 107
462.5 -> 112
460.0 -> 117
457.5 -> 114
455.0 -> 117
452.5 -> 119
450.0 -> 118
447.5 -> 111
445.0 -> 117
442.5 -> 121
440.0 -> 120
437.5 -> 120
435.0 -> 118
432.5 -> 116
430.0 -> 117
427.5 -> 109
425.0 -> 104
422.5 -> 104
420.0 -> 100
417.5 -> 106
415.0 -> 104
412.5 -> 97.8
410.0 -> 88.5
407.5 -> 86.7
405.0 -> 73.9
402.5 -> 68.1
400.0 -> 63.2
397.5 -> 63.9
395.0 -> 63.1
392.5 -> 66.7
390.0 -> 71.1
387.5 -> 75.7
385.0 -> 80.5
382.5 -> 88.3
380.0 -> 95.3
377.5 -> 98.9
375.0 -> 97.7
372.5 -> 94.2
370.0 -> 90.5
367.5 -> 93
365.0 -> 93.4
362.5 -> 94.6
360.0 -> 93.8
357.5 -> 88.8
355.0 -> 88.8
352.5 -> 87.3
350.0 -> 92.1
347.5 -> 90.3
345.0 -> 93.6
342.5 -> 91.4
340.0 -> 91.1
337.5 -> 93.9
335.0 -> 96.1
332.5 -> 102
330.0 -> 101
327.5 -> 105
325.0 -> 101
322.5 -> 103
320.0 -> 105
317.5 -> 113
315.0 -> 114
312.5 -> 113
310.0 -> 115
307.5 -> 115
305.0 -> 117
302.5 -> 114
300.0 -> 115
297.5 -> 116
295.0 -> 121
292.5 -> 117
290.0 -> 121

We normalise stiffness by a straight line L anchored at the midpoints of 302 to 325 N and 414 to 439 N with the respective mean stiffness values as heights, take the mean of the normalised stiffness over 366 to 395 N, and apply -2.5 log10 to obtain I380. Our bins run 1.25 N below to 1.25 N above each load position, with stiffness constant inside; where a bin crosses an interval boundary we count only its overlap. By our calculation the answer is 0.28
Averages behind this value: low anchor 111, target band 85.6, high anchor 110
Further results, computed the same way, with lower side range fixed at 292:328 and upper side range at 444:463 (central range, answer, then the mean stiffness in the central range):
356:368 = 0.22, 92.6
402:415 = 0.31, 85.9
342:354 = 0.24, 90.9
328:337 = 0.14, 99.7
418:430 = 0.09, 106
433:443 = -0.04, 119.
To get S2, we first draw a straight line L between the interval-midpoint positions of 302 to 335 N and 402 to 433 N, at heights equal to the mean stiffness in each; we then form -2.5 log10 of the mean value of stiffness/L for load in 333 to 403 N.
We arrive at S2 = 0.20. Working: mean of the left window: 108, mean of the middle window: 86.3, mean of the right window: 98.4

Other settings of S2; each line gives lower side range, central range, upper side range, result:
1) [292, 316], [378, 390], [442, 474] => 0.331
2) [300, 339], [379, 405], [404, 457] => 0.419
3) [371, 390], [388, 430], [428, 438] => 0.211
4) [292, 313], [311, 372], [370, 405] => 0.018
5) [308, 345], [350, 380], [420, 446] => 0.154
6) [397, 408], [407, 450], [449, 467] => -0.196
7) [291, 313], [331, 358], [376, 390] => 0.090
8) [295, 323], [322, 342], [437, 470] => 0.152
